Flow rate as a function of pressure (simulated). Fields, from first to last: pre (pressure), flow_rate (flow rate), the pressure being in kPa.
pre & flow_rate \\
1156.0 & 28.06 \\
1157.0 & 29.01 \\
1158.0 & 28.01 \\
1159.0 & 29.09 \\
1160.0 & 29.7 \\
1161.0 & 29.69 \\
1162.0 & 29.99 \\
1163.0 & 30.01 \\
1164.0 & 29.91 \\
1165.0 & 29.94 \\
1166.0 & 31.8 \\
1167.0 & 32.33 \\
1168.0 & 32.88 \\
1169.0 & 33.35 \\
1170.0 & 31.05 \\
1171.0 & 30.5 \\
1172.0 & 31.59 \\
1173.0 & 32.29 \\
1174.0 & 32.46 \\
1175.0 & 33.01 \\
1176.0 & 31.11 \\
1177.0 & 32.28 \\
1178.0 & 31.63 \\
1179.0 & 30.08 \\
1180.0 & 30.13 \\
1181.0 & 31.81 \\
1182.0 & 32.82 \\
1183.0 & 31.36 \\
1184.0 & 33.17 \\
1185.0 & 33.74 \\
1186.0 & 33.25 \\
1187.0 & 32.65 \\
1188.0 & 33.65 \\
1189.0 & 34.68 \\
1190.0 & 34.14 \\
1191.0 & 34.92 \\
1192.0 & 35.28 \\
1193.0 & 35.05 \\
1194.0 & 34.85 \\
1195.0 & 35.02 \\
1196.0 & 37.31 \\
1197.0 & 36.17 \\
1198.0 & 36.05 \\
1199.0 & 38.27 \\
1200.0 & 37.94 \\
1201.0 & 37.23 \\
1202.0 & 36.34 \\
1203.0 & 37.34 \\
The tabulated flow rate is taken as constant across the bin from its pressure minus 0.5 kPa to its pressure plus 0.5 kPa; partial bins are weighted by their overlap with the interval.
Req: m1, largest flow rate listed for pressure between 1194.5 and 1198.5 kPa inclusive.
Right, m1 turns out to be 37.31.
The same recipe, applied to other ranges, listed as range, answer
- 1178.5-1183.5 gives 32.82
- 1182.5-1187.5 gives 33.74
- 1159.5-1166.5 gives 31.8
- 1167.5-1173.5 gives 33.35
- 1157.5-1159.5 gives 29.09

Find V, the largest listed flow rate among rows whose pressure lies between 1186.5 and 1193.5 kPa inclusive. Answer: 35.28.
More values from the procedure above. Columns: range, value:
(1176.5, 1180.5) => 32.28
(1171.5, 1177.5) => 33.01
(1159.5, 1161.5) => 29.7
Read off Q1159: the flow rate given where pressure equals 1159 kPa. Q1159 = 29.09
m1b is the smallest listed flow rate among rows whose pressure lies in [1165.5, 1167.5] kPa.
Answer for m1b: 31.8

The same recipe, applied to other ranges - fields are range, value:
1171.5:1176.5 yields 31.11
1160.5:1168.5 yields 29.69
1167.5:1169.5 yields 32.88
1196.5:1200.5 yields 36.05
